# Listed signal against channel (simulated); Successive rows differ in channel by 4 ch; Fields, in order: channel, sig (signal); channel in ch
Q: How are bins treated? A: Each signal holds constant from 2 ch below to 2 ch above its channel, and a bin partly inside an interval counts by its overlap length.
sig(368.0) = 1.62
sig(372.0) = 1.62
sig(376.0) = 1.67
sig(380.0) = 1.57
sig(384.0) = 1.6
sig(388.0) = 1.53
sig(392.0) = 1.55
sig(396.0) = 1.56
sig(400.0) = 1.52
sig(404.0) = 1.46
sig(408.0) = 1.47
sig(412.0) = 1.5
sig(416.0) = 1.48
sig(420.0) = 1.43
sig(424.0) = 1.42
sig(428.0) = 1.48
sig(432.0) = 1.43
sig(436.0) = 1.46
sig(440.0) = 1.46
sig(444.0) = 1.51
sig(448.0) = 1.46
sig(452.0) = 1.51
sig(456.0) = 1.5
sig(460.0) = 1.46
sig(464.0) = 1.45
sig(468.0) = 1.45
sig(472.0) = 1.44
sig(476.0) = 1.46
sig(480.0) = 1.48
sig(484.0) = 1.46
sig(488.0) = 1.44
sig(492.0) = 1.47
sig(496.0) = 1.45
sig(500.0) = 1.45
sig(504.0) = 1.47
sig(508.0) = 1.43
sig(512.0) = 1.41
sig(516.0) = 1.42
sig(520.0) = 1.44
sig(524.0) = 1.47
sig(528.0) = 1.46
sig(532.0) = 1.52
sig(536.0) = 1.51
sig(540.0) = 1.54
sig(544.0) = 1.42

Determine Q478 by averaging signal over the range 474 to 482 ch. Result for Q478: 1.47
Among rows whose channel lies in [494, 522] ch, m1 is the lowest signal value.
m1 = 1.41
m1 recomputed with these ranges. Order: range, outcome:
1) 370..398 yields 1.53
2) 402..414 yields 1.46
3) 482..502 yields 1.44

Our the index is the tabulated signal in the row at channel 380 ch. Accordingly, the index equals 1.57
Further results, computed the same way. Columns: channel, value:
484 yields 1.46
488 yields 1.44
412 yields 1.5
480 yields 1.48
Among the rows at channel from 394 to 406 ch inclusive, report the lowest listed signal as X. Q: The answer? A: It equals 1.46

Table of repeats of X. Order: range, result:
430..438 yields 1.43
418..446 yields 1.42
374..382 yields 1.57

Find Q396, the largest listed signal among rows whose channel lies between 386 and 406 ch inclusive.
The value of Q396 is 1.56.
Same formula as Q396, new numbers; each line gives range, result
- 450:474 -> 1.51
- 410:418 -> 1.5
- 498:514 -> 1.47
